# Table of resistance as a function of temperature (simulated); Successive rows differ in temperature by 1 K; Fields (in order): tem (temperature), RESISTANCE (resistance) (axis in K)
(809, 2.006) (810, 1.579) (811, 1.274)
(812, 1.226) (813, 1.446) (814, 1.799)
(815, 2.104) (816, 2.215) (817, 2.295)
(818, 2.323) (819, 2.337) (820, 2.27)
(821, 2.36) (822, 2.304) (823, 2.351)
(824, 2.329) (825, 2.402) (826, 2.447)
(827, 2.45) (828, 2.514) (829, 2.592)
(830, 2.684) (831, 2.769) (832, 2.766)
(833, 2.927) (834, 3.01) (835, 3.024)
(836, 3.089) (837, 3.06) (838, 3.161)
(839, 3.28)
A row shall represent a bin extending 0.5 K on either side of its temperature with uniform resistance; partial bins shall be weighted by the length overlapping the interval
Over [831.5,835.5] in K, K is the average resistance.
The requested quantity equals 2.93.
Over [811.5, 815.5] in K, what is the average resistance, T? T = 1.64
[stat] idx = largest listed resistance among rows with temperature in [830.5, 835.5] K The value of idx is 3.024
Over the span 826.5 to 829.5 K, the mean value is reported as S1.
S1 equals 2.52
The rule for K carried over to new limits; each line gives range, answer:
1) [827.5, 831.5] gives 2.64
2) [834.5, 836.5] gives 3.06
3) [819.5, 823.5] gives 2.32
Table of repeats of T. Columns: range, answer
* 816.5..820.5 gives 2.31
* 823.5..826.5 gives 2.39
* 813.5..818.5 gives 2.15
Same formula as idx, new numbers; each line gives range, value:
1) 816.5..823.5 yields 2.36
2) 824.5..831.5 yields 2.769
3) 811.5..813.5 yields 1.446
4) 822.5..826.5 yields 2.447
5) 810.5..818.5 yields 2.323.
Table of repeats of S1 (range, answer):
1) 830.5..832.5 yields 2.77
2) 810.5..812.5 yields 1.25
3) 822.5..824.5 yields 2.34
